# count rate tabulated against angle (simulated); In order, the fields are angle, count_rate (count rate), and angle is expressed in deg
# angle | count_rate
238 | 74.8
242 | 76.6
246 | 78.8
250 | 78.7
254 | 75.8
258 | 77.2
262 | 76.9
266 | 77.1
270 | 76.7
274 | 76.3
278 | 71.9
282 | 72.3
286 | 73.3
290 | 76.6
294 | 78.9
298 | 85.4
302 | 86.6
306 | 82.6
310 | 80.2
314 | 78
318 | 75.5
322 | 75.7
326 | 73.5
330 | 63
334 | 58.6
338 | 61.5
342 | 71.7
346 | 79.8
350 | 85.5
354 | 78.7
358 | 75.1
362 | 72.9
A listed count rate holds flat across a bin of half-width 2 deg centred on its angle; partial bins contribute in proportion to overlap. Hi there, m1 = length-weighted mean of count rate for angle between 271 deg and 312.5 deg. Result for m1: 78.4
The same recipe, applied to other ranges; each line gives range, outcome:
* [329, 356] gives 71.6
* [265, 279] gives 75.6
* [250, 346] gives 75.2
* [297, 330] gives 78.5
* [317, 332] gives 71.7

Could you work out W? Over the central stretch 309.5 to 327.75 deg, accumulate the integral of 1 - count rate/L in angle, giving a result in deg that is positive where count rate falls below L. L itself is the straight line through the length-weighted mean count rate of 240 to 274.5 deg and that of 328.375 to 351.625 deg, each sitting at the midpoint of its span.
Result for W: -1.2 deg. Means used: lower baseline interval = 77.2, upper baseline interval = 69.9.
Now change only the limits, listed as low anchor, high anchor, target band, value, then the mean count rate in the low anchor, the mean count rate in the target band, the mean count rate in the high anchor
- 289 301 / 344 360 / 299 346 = 3.86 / 81.1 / 73.9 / 79.8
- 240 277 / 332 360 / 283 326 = -2.28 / 77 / 78.8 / 73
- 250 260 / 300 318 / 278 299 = 0.84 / 76.9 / 76.4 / 81.1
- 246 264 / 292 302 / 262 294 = 2.06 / 77.3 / 75.3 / 83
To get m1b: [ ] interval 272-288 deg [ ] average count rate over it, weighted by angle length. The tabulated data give 73.5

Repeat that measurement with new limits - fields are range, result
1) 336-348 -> 71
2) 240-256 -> 77.5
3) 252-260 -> 76.5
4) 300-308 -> 84.6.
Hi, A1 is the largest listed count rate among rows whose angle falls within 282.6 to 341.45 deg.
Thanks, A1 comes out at 86.6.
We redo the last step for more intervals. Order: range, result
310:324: 80.2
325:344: 73.5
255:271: 77.2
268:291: 76.7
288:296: 78.9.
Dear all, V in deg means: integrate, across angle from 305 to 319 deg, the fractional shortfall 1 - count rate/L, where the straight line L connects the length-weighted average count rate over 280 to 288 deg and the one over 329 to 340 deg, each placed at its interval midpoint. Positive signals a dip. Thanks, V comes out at -2.7 deg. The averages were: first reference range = 72.8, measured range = 79.1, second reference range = 60.9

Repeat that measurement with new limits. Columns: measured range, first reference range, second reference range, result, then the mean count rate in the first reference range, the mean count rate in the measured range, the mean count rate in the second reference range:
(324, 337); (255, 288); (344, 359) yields 2.3 deg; 75.2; 64.8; 80.1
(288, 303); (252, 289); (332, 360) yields -1.4 deg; 75.3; 81.6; 73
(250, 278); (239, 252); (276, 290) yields -0.4 deg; 77.8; 76.5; 73.1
